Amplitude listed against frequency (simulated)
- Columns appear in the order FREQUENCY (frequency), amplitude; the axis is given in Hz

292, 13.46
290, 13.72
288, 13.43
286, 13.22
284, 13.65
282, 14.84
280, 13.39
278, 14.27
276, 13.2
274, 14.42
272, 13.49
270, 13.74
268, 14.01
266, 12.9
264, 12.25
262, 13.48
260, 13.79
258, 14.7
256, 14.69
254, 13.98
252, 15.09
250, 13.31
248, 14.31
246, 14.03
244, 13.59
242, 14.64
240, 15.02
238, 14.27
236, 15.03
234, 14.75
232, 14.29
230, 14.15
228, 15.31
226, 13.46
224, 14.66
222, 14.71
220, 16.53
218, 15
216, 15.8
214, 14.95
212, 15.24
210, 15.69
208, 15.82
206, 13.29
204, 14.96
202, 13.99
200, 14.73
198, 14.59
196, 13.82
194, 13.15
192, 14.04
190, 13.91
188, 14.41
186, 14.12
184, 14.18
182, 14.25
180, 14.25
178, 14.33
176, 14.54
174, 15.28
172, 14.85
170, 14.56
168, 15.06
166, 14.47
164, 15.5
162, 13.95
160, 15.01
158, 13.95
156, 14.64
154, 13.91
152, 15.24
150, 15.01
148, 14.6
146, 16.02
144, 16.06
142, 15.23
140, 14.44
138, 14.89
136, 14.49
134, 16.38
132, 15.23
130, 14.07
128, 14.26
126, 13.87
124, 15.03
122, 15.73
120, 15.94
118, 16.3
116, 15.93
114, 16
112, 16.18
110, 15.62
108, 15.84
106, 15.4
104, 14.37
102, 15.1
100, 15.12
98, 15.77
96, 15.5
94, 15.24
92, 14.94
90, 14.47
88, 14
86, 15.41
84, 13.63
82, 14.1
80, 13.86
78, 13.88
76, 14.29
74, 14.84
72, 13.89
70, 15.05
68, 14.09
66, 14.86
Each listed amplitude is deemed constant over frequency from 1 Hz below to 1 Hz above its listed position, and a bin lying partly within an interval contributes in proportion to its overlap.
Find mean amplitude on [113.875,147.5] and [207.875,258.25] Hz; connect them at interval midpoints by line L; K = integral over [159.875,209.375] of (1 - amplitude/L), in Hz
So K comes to 1.7 Hz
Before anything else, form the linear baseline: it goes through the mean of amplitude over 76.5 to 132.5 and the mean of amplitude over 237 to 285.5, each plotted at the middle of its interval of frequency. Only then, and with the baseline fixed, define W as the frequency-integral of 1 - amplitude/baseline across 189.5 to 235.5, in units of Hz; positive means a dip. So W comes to -1.2 Hz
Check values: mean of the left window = 15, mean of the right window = 14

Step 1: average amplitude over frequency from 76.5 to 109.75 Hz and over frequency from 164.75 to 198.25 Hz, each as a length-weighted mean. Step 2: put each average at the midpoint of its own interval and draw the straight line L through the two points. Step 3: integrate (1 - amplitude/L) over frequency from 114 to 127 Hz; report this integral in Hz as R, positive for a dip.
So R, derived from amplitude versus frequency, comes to -0.8 Hz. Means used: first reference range 14.8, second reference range 14.3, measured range 15.5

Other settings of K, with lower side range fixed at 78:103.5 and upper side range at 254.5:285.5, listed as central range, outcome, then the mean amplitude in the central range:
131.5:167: -1.30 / 14.9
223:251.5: -0.82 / 14.4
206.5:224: -1.61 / 15.4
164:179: -0.50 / 14.8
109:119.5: -1.01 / 16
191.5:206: 0.03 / 14.1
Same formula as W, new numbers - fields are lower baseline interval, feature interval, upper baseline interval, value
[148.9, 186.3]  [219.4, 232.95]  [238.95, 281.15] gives -0.49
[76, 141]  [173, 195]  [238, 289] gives 0.39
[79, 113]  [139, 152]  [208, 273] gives -0.39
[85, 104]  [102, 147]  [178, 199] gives -1.84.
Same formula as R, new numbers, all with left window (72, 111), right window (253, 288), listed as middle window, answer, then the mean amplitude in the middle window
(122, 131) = 0.07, 14.5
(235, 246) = -0.42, 14.5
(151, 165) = -0.19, 14.6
